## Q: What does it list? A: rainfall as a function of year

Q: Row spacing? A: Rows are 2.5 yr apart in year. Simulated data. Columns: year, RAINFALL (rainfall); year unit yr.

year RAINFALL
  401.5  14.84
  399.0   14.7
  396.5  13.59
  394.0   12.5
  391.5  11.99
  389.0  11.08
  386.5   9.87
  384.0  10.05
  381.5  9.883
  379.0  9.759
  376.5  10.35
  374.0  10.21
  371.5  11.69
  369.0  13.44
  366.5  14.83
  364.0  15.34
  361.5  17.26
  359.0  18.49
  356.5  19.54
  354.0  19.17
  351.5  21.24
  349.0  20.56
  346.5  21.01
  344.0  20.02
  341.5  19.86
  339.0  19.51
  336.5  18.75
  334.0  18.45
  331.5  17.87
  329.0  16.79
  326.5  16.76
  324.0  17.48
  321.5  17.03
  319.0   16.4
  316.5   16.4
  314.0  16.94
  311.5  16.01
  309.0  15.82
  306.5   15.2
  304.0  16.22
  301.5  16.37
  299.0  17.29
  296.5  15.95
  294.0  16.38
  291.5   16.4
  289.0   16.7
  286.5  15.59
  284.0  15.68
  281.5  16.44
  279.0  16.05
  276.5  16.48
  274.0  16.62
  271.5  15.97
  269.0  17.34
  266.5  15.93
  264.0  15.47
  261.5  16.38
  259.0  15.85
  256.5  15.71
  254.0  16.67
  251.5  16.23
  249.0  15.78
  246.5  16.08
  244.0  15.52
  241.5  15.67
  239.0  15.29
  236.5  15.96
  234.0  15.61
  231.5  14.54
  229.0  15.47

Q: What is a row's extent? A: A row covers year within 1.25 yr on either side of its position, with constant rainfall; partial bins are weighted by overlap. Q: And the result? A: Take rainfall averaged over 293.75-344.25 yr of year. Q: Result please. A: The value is 17.2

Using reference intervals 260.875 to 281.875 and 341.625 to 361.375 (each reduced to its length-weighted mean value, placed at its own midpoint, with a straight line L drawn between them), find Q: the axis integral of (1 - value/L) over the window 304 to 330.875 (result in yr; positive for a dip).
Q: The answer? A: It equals 2.7 yr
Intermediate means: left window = 16.3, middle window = 16.5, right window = 19.8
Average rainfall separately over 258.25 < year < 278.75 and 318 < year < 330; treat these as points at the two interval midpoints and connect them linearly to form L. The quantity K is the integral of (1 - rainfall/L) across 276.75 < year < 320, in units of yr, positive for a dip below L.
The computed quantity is 1.0 yr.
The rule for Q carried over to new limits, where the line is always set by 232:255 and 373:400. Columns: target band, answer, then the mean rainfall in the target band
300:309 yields -1.4 yr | 16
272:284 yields -1.3 yr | 16.3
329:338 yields -3.6 yr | 18.2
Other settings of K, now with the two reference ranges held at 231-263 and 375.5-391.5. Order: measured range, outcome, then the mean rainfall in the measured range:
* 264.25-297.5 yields -4.2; 16.2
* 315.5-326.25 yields -3.4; 16.8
